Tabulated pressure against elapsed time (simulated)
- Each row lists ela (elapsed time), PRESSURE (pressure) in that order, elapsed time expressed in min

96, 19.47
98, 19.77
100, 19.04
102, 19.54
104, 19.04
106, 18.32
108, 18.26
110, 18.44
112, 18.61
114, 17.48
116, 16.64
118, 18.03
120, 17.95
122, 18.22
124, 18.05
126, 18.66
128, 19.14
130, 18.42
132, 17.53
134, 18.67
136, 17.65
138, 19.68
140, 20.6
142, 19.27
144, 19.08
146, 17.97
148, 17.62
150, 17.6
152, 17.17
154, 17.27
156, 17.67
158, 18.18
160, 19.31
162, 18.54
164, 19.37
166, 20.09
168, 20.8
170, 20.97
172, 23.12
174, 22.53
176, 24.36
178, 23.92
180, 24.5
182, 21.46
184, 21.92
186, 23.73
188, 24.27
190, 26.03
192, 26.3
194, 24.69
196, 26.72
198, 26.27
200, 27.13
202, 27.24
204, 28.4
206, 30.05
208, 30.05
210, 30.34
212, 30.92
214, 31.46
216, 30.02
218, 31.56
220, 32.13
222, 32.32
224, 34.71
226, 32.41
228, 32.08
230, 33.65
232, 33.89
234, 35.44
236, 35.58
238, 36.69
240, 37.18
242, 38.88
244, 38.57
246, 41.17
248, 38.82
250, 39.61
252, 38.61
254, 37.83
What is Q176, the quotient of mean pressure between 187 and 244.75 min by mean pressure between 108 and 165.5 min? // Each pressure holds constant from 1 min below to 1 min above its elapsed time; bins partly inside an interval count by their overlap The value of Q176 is 1.7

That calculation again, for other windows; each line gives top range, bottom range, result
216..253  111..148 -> 1.93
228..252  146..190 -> 1.79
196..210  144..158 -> 1.60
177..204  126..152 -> 1.35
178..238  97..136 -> 1.59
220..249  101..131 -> 1.95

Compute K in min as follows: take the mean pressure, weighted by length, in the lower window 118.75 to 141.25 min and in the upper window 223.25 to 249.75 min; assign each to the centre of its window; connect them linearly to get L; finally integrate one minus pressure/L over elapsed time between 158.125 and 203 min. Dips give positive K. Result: 6.3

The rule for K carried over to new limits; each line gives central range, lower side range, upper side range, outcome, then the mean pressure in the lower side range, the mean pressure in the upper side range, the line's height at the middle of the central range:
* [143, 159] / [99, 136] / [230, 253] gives 3.85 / 18.3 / 37.5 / 23.5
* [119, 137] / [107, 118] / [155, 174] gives 0.24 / 17.9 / 19.9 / 18.5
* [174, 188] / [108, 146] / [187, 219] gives 1.13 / 18.4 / 28.2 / 25.4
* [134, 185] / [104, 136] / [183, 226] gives 6.65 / 18.2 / 28.5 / 23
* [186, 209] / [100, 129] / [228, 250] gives 2.89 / 18.3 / 36.9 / 30.7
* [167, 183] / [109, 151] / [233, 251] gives 2.16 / 18.3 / 38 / 26.2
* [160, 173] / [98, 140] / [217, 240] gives 2.46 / 18.5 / 33.8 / 25.1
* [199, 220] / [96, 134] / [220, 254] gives 1.53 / 18.4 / 36.2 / 32.2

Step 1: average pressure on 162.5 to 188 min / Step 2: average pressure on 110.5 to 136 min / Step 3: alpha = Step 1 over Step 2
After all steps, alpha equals 1.23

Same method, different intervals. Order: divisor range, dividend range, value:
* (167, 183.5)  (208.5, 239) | 1.45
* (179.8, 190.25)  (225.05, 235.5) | 1.43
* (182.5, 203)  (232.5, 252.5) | 1.50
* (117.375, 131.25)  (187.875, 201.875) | 1.42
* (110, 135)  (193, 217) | 1.58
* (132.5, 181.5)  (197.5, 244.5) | 1.63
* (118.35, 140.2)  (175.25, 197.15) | 1.32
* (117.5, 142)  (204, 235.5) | 1.72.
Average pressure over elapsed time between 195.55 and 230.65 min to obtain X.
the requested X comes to 30.4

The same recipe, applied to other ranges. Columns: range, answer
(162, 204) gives 23.8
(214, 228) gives 32.1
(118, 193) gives 20.2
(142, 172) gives 18.9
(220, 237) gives 33.7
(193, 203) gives 26.4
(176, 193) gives 24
